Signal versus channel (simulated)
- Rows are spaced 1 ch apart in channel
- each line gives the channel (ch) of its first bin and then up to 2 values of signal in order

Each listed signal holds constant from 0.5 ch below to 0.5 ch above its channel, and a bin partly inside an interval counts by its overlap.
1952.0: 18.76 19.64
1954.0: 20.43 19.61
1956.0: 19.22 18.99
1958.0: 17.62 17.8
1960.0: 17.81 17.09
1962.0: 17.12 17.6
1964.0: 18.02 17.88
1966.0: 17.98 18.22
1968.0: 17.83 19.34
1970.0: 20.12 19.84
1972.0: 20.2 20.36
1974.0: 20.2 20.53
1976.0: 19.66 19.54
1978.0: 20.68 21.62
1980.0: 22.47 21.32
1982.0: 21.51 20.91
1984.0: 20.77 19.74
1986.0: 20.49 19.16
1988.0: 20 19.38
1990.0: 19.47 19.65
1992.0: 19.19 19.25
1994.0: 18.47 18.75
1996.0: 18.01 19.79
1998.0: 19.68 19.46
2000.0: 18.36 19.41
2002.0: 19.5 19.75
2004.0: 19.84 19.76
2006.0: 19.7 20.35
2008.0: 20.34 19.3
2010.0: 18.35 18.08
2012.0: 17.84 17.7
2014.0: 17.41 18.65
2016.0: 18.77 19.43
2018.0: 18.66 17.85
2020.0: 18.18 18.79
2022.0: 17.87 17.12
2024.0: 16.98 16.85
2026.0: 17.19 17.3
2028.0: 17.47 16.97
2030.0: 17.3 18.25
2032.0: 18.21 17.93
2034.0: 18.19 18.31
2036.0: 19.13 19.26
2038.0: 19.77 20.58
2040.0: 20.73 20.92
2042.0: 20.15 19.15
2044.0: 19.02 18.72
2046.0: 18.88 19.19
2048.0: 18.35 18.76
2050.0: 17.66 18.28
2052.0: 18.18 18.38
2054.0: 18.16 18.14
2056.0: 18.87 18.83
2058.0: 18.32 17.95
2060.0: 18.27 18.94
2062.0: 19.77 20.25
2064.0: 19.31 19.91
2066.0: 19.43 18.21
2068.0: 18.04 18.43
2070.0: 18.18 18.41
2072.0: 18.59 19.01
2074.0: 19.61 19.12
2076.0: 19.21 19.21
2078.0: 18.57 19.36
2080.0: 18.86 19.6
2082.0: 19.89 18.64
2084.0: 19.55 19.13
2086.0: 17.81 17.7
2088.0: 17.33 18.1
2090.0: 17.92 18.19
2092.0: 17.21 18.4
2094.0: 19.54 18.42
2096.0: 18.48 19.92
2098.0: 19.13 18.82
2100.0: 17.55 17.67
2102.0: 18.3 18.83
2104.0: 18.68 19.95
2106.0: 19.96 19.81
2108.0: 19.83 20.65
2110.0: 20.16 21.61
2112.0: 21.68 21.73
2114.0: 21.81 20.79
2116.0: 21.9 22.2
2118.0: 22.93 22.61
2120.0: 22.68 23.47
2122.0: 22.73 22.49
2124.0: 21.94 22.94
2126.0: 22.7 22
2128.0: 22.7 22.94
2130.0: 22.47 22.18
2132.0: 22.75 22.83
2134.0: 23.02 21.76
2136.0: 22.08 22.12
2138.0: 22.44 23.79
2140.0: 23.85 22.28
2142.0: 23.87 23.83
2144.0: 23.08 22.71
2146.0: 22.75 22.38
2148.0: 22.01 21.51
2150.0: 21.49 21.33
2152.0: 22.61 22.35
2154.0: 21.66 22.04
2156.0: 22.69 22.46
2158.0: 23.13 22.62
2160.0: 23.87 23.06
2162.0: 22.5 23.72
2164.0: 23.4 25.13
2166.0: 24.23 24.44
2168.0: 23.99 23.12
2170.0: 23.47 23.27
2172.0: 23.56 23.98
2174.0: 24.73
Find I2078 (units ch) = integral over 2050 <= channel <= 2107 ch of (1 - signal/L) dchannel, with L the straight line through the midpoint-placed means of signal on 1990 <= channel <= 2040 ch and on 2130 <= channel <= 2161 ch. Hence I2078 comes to 5.1 ch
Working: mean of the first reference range 18.7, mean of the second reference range 22.6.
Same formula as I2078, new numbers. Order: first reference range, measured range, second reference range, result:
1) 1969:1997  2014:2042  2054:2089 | 1.44 ch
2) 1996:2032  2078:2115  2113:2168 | 3.59 ch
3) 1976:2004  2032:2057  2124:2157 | 2.27 ch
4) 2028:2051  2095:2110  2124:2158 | 1.43 ch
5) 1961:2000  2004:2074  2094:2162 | 5.98 ch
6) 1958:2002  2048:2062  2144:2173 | 1.65 ch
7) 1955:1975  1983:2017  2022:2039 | -1.78 ch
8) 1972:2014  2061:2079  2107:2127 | 1.74 ch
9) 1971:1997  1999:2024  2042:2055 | 0.86 ch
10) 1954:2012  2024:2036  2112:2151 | 1.59 ch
